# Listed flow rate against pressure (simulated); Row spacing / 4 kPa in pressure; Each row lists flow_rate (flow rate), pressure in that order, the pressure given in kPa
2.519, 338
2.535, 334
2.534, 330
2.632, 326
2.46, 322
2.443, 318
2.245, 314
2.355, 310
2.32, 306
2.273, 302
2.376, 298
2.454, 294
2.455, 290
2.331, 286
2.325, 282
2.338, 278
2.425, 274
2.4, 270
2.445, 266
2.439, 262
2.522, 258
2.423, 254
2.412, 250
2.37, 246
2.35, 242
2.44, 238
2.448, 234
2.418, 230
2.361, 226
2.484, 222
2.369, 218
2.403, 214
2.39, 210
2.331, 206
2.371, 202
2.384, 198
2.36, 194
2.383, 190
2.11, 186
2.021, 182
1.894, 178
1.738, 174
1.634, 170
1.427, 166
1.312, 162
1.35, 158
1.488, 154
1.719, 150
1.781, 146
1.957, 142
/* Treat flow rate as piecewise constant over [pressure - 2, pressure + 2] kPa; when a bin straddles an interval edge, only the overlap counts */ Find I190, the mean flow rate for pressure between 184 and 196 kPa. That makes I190 2.28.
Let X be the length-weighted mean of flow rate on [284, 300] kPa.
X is 2.4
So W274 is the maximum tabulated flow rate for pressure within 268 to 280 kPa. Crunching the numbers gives 2.425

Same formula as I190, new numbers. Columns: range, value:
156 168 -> 1.36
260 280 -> 2.41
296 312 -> 2.33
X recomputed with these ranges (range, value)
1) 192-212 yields 2.37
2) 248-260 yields 2.45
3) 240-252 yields 2.38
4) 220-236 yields 2.43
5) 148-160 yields 1.52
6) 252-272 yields 2.45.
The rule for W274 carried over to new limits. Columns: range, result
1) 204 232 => 2.484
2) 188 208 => 2.384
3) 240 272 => 2.522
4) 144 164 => 1.781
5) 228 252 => 2.448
